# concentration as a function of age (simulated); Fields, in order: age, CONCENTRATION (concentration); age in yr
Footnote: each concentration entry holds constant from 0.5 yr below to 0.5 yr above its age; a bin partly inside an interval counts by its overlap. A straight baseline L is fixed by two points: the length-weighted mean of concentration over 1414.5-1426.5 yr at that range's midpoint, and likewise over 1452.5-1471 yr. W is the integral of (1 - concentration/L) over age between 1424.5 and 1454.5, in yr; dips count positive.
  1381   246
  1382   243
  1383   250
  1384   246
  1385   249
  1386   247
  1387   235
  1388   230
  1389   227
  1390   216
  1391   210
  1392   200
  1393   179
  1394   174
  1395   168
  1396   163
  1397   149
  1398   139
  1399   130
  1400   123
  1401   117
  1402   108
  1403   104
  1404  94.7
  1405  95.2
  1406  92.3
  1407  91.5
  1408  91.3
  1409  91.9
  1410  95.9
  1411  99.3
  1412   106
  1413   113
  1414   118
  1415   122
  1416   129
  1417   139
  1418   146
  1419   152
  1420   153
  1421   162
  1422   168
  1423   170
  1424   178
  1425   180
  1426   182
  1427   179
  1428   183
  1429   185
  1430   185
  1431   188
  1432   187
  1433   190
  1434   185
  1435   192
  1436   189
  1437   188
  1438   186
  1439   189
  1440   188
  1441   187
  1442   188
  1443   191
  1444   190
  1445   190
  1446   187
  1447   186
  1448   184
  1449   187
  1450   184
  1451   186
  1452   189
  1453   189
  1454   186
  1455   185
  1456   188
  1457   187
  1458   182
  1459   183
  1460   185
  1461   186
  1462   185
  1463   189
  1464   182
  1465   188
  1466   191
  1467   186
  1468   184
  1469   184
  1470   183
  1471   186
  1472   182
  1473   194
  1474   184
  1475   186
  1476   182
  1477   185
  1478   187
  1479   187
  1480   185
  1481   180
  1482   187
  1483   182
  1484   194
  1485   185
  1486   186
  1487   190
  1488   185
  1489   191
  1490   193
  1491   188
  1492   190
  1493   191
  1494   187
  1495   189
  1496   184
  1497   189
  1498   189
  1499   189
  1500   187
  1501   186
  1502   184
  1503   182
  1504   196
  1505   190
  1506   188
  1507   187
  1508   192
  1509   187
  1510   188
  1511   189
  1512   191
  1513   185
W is -3.0 yr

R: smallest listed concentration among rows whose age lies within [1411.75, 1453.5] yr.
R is 106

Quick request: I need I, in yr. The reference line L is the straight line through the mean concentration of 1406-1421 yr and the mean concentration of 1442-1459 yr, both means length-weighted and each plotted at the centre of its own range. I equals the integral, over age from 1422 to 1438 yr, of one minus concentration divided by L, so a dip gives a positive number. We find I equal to -3.8 yr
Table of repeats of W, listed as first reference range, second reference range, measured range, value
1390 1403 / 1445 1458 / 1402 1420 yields 5.7 yr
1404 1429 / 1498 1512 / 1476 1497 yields -1.2 yr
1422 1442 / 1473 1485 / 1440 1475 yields -0.2 yr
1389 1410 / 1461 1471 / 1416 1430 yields -1.0 yr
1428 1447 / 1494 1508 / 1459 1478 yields 0.2 yr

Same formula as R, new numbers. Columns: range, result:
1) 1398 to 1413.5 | 91.3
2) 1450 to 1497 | 180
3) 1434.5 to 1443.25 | 186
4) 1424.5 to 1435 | 179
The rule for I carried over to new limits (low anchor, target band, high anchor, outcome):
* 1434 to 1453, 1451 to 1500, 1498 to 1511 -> 0.3 yr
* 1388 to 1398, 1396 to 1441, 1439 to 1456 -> 9.6 yr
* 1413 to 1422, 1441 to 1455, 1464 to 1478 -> -1.8 yr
